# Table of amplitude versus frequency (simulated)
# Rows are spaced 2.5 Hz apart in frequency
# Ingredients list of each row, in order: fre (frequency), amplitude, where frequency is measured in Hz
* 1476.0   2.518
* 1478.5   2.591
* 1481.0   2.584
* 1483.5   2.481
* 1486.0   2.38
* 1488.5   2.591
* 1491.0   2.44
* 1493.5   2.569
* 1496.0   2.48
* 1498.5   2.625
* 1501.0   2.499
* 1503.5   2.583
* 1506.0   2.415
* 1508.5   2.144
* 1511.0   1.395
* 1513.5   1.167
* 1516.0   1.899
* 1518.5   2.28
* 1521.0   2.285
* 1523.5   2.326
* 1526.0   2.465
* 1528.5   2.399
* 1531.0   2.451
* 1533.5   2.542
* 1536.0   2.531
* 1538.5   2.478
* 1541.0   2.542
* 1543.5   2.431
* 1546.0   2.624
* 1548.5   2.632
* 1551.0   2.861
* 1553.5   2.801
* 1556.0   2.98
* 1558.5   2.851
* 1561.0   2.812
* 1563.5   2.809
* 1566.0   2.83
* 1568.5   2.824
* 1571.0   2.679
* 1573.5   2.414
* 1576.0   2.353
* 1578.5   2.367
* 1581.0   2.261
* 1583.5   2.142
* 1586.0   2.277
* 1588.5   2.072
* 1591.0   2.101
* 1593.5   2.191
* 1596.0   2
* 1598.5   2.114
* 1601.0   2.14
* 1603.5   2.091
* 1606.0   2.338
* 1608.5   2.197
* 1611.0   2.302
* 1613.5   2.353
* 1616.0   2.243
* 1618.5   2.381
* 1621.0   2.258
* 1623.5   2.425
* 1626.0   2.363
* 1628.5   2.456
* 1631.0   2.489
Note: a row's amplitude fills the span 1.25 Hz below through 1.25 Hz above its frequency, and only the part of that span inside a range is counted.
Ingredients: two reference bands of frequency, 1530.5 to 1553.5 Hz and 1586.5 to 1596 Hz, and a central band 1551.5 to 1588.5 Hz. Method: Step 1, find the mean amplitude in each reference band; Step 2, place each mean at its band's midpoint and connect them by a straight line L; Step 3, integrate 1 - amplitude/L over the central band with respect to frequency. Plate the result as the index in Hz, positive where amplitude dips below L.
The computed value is -4.2 Hz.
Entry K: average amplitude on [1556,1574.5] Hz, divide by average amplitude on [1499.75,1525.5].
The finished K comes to 1.31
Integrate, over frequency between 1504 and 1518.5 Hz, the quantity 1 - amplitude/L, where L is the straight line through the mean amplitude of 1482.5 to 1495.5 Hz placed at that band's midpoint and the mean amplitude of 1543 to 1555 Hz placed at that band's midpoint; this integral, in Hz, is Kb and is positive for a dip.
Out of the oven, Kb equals 3.8 Hz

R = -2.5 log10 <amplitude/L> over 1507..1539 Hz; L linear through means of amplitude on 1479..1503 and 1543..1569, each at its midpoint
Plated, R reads 0.21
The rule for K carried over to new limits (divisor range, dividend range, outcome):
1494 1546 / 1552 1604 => 1.06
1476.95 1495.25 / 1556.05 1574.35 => 1.10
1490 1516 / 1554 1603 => 1.10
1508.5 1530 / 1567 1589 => 1.17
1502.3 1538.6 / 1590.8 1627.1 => 1.01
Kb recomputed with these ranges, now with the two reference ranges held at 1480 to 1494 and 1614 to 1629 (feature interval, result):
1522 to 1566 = -3.4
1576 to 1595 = 1.4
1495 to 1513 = 1.7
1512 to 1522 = 2.4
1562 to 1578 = -1.5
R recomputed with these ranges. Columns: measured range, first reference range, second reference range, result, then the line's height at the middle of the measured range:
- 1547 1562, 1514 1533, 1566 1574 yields -0.110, 2.55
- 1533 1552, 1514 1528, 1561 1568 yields -0.031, 2.51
